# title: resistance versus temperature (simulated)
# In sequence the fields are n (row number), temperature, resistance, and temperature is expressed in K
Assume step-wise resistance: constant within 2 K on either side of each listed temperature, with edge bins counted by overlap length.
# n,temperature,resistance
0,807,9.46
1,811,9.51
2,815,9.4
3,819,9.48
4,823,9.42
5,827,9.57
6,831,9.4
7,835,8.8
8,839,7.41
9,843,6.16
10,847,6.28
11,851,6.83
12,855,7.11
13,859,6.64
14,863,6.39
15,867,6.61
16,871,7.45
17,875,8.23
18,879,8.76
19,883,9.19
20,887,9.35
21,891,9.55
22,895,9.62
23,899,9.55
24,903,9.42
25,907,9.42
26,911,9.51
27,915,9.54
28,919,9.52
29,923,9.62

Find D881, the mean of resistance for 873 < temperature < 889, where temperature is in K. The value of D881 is 8.88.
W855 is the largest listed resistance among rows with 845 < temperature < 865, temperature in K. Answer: 7.11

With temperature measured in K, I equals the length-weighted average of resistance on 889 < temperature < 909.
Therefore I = 9.51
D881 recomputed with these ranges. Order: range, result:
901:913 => 9.45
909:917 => 9.52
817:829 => 9.49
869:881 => 8.15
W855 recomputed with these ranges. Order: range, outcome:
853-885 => 9.19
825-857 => 9.57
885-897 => 9.62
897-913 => 9.55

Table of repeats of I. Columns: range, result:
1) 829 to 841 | 8.54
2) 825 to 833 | 9.48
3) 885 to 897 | 9.51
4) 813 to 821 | 9.44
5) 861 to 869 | 6.5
